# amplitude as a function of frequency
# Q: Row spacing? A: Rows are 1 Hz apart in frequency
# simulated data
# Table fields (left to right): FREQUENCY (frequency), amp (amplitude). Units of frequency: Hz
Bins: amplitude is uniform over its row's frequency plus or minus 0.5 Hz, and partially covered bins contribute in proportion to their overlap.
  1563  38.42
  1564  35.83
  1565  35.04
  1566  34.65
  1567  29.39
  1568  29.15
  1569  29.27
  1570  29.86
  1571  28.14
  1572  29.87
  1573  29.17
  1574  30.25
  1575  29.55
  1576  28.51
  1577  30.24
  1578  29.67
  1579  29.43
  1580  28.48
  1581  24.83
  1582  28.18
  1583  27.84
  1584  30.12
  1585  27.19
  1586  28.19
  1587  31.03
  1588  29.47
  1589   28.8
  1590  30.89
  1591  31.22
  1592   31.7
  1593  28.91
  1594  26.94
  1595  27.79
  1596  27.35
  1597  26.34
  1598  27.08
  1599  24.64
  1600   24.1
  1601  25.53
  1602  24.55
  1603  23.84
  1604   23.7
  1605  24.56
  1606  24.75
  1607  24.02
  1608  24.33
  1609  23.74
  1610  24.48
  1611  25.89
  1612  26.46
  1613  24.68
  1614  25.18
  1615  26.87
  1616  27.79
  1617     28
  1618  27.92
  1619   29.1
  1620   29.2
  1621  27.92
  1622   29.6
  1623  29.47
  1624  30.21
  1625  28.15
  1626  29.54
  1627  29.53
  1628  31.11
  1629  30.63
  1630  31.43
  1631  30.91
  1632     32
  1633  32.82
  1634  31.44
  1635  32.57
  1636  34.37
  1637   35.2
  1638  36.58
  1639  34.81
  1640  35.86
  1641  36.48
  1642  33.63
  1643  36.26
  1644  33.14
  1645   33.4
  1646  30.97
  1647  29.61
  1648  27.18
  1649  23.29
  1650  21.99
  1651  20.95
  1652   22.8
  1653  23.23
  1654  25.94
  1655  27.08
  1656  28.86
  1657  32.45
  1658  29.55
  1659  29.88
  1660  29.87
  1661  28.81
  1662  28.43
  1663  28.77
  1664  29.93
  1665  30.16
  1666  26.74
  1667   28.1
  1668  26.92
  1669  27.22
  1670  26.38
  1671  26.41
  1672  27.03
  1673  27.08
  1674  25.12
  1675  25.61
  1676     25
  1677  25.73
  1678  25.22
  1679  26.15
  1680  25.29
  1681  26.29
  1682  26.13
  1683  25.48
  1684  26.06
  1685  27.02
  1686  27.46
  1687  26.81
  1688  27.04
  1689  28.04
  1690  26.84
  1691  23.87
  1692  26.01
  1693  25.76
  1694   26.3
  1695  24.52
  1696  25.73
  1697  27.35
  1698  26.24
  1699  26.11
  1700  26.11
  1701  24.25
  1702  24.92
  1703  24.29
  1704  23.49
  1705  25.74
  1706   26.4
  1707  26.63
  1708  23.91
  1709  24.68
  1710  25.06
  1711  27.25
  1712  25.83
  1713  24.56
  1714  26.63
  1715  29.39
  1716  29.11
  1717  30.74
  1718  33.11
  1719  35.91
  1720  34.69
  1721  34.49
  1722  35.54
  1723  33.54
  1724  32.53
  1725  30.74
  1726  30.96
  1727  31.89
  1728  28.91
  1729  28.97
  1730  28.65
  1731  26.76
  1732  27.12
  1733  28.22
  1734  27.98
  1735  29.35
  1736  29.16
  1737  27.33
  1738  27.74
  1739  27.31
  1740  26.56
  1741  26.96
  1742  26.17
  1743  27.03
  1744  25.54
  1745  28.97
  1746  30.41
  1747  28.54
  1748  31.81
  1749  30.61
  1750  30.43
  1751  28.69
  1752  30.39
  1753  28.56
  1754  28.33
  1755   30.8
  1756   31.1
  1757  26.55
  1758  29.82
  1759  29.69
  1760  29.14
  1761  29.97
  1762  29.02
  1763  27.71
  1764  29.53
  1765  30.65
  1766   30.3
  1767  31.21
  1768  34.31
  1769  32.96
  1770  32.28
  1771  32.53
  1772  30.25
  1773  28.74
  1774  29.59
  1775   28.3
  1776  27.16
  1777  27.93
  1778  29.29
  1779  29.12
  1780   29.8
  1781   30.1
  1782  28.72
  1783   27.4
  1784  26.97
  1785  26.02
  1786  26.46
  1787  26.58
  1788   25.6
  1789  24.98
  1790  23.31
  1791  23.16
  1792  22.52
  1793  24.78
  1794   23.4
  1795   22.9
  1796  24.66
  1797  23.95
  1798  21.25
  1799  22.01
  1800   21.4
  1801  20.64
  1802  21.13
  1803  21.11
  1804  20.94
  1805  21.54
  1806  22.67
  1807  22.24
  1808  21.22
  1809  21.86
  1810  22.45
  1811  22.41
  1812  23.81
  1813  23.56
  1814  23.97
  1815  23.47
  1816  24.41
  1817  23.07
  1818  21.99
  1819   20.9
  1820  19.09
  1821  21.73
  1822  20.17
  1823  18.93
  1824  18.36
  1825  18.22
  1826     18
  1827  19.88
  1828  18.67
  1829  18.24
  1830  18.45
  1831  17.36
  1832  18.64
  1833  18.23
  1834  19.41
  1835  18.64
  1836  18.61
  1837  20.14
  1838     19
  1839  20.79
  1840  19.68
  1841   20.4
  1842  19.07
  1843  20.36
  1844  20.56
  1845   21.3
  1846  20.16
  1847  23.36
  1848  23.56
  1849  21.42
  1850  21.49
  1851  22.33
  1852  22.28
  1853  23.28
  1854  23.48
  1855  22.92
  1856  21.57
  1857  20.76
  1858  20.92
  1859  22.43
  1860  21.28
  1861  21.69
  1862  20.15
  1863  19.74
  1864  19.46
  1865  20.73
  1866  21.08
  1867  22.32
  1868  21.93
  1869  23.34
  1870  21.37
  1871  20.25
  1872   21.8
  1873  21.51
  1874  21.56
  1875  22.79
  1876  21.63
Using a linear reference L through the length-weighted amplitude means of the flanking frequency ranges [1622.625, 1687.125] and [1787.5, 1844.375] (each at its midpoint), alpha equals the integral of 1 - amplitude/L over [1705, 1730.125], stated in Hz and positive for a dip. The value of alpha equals -3.6 Hz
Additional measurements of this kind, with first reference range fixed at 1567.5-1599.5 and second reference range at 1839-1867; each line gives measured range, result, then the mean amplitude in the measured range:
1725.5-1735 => -1.6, 28.9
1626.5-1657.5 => -3.9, 30.5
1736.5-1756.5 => -3.6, 28.7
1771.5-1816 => -3.4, 24.8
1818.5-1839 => 2.7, 19.1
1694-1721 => -2.0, 27.1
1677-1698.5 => -0.2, 26.2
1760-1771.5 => -3.5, 30.9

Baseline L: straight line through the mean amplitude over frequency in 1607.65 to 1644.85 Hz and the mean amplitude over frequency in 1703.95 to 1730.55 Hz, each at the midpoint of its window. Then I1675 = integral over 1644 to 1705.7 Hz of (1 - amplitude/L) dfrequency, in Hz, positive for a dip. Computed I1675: 6.4 Hz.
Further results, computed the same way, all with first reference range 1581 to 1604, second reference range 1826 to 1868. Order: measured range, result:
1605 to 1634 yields -1.28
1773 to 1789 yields -3.90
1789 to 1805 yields -0.41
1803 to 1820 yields -0.66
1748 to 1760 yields -3.35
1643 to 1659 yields -1.04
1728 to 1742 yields -2.45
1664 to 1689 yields -1.29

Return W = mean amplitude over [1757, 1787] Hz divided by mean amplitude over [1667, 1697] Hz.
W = 1.12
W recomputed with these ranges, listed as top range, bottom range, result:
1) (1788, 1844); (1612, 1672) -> 0.72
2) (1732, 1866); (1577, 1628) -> 0.89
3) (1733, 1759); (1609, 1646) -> 0.94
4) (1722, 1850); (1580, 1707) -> 0.91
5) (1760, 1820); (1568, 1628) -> 0.93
